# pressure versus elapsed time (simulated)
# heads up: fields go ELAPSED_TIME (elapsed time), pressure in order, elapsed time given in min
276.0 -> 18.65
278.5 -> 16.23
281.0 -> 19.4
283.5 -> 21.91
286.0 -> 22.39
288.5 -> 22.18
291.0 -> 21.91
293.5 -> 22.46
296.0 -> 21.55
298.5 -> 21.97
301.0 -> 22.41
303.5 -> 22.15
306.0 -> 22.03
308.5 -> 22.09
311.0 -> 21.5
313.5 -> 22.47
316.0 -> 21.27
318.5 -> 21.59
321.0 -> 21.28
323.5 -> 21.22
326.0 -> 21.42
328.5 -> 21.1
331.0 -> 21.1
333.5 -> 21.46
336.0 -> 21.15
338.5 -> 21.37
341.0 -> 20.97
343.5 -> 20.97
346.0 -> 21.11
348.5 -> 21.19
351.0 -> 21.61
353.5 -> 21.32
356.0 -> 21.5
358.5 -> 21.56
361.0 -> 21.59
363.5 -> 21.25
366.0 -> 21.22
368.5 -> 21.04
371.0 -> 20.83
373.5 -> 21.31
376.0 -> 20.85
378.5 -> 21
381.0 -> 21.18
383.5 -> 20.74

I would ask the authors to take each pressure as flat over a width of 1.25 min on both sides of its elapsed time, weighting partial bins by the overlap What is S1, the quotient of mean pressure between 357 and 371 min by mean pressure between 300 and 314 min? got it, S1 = 1.0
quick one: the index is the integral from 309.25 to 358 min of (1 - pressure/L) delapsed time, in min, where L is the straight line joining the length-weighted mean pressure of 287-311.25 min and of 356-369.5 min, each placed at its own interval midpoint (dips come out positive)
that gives 0.71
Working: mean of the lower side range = 22.1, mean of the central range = 21.4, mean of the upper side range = 21.4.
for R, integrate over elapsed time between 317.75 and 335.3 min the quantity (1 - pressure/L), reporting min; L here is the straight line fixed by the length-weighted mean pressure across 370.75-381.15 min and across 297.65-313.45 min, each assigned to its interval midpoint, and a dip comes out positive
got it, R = 0.4 min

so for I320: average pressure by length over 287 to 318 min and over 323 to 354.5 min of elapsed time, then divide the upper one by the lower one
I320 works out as 0.97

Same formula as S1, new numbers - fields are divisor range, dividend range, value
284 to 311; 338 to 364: 0.97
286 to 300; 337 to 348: 0.96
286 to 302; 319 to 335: 0.96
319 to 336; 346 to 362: 1.01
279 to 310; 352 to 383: 0.98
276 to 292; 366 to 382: 1.03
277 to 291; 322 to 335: 1.04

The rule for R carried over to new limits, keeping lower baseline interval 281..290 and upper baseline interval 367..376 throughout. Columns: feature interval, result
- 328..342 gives 0.1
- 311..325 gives 0.0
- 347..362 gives -0.2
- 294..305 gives -0.2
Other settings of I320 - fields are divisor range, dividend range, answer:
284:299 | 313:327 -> 0.97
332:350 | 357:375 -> 1.00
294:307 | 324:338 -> 0.96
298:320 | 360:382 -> 0.96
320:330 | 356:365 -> 1.01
